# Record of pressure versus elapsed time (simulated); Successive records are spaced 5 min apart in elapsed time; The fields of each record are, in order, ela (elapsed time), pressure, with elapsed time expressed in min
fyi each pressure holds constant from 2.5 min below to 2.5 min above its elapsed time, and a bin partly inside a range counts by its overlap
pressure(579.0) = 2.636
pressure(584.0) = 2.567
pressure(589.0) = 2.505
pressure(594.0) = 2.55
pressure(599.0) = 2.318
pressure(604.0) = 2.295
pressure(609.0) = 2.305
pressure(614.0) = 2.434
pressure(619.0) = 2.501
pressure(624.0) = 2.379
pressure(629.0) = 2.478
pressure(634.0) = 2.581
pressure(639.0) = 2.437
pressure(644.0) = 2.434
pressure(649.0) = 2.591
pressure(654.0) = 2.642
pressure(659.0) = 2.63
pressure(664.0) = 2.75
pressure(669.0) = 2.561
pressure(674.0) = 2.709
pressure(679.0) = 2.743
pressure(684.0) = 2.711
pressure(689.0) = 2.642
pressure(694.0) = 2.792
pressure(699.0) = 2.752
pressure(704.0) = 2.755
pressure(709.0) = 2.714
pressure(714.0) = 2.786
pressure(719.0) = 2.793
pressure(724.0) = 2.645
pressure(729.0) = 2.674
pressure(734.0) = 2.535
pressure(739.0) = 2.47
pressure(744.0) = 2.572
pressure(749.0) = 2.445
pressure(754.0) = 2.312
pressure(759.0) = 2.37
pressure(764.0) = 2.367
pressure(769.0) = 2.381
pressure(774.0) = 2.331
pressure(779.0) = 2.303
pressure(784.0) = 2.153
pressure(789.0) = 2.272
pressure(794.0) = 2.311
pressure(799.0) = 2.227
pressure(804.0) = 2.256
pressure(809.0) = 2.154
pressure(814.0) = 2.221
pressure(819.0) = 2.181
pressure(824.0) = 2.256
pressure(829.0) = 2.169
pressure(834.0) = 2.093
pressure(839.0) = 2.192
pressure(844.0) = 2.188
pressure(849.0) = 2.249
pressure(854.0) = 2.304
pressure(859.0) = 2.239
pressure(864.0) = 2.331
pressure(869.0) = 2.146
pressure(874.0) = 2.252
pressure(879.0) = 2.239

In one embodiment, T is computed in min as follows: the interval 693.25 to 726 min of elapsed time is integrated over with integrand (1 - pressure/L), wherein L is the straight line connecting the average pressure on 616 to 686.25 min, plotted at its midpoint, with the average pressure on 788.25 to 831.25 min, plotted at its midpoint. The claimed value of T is -4.0 min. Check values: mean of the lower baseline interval 2.58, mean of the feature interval 2.75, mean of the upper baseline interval 2.23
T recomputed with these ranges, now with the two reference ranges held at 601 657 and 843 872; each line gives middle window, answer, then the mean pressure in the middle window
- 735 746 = -0.77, 2.52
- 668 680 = -1.27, 2.68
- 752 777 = -0.20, 2.35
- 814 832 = 0.61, 2.2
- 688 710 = -3.15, 2.74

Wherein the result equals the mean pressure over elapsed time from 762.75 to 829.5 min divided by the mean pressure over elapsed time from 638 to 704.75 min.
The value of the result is 0.8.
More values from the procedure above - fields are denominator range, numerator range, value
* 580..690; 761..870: 0.89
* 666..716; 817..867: 0.82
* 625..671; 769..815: 0.88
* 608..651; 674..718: 1.11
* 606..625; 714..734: 1.12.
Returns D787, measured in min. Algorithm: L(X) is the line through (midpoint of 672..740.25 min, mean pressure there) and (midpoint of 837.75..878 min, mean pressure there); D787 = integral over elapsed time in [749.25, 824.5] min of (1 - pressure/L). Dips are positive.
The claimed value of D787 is 5.4 min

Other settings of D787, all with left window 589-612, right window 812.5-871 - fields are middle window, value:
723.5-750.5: -3.14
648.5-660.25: -1.40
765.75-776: -0.42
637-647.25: -0.40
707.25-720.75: -2.70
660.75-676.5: -2.26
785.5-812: 0.05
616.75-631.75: -0.55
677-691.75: -2.37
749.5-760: -0.37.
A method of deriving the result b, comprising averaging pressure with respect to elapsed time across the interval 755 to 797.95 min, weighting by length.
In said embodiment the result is 2.31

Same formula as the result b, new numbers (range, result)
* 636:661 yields 2.55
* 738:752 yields 2.49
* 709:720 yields 2.77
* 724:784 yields 2.43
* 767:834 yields 2.24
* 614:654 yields 2.49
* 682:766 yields 2.61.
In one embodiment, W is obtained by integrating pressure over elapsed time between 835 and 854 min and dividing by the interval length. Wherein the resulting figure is 2.21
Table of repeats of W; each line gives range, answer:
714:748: 2.62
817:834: 2.19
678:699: 2.72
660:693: 2.69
